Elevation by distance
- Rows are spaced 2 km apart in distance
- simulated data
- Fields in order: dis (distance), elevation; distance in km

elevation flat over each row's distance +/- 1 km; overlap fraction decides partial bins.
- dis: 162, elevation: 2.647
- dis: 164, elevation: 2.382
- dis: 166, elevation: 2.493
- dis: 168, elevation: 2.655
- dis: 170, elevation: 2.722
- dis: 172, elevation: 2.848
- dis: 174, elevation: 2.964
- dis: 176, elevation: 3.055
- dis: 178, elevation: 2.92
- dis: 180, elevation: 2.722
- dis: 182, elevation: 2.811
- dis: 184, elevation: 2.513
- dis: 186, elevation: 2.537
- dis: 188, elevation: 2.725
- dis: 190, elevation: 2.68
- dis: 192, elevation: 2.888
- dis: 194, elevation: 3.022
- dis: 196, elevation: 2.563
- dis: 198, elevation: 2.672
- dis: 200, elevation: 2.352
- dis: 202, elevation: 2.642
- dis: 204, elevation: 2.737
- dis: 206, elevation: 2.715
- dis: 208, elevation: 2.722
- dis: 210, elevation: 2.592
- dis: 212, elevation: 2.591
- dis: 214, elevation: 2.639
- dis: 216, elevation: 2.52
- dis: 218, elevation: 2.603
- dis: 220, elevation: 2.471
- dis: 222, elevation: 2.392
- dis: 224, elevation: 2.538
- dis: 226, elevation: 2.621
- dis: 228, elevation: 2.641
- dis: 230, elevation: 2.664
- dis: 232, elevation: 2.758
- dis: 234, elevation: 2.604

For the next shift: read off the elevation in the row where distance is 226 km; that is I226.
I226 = 2.621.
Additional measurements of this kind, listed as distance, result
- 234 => 2.604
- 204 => 2.737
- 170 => 2.722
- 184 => 2.513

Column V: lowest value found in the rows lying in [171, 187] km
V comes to 2.513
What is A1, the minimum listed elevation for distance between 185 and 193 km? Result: 2.537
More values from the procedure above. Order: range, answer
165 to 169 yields 2.493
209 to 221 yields 2.471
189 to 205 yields 2.352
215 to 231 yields 2.392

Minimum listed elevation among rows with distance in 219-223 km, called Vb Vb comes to 2.392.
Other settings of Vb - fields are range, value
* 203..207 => 2.715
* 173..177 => 2.964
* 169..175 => 2.722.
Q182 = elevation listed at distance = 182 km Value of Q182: 2.811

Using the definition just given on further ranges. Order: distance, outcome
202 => 2.642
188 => 2.725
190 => 2.68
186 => 2.537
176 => 3.055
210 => 2.592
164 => 2.382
